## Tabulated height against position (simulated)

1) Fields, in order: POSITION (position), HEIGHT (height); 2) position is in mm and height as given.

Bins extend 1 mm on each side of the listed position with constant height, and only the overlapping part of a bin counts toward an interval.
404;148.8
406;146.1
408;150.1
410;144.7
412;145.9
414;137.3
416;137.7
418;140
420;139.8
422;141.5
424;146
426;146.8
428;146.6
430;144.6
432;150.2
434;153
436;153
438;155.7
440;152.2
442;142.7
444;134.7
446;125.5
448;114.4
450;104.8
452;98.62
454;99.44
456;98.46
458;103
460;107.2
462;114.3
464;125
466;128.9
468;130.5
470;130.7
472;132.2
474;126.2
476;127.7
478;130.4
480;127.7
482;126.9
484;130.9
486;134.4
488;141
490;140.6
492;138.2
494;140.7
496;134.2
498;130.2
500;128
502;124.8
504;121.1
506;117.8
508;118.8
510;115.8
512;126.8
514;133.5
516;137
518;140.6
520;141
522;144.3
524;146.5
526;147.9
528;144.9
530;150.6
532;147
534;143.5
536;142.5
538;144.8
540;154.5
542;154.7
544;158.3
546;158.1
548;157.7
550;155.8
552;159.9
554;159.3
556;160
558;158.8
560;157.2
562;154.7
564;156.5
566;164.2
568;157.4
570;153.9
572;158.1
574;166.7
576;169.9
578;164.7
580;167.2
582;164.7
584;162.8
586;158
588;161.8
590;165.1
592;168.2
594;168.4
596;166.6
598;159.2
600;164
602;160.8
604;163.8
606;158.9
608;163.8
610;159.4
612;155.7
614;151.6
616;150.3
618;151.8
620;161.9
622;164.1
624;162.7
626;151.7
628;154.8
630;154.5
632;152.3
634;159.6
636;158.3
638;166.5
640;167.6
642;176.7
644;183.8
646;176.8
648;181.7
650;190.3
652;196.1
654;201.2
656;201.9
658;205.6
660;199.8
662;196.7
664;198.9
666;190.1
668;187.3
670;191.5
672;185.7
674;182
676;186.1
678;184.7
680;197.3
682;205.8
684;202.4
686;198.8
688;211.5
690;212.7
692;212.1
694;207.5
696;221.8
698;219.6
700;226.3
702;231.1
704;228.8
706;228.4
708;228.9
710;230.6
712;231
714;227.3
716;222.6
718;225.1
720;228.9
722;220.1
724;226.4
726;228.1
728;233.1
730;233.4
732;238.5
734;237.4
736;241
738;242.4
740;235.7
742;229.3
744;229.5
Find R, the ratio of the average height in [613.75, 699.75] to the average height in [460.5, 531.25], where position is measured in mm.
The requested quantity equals 1.40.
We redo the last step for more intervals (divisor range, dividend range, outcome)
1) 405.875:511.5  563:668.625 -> 1.28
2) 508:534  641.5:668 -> 1.38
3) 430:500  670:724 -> 1.65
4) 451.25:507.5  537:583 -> 1.28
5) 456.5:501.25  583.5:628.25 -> 1.25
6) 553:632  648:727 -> 1.31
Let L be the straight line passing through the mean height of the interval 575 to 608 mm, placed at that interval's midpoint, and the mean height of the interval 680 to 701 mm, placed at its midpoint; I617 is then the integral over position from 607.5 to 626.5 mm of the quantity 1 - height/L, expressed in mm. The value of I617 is 2.0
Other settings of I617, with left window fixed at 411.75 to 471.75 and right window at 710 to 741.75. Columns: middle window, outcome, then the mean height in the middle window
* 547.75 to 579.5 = 2.6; 160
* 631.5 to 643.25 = 2.1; 164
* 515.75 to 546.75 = 3.0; 147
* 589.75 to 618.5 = 4.3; 161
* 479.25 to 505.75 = 3.1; 132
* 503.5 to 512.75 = 2.1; 120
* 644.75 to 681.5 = 3.0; 192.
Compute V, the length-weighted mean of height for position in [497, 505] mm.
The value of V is 126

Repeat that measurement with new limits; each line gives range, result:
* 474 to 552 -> 139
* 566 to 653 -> 164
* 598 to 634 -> 158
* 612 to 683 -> 178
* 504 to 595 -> 152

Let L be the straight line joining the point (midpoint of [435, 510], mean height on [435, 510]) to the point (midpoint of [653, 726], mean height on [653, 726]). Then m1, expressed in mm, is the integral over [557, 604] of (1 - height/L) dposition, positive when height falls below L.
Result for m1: 1.7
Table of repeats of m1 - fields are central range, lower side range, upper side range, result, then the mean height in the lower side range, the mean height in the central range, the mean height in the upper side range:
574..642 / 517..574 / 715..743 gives 6.79 mm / 153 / 161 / 232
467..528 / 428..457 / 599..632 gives 3.14 mm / 131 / 132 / 158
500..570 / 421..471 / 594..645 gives 0.20 mm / 130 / 146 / 161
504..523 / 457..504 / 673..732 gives 1.54 mm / 128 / 130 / 217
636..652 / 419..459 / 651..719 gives 1.48 mm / 133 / 178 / 208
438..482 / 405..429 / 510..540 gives 6.25 mm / 144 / 123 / 142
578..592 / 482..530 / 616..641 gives -1.30 mm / 134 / 164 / 158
